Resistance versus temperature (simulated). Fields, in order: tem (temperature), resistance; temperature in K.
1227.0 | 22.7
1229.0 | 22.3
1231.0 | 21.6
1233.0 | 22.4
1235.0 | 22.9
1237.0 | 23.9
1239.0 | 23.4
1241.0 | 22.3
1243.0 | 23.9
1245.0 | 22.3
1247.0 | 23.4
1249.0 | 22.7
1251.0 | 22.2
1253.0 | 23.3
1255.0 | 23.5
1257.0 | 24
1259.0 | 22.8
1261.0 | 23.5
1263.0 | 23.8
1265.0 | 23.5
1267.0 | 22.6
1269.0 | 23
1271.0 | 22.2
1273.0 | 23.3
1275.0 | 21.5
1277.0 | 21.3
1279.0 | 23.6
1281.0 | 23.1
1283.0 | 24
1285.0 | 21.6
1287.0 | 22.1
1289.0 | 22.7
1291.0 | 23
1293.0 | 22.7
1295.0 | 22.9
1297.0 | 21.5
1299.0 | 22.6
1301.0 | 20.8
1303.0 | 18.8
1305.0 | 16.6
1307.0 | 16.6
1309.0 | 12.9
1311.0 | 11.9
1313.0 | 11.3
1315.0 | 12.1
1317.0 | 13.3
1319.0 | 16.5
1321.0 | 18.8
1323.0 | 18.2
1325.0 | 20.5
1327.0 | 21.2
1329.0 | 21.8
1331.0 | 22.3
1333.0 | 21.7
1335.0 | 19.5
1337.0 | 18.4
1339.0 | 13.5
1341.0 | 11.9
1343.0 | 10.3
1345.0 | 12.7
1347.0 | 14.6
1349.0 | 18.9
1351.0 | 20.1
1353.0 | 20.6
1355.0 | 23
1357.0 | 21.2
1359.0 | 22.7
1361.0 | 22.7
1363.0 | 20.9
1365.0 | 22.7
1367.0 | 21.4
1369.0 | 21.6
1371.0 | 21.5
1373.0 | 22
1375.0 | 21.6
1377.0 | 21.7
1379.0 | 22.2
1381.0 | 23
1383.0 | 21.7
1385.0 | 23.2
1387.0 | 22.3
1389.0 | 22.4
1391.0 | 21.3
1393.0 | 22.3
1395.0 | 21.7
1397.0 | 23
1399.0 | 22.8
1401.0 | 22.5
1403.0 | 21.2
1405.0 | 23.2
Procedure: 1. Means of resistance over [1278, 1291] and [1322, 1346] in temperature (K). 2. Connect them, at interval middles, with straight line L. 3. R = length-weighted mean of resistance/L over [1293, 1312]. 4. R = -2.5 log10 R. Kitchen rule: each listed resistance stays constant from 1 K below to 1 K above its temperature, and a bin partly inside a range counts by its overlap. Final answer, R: 0.140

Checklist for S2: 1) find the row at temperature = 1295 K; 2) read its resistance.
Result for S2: 22.9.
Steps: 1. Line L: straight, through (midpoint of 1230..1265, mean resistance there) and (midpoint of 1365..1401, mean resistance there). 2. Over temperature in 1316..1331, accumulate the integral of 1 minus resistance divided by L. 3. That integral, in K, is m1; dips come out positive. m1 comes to 2.4 K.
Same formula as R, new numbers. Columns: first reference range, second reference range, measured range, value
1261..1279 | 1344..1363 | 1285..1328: 0.160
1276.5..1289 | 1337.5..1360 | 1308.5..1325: 0.317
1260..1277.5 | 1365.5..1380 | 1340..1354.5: 0.356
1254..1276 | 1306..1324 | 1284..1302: -0.210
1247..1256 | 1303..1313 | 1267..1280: -0.143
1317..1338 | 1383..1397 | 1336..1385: 0.072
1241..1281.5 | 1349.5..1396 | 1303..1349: 0.340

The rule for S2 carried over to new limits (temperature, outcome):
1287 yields 22.1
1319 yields 16.5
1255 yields 23.5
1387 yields 22.3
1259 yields 22.8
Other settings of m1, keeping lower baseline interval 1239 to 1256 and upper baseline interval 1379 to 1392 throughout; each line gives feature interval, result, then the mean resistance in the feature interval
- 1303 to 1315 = 4.5 K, 14.1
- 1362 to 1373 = 0.4 K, 21.7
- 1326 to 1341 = 2.2 K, 19.2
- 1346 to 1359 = 1.4 K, 20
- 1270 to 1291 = 0.2 K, 22.6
